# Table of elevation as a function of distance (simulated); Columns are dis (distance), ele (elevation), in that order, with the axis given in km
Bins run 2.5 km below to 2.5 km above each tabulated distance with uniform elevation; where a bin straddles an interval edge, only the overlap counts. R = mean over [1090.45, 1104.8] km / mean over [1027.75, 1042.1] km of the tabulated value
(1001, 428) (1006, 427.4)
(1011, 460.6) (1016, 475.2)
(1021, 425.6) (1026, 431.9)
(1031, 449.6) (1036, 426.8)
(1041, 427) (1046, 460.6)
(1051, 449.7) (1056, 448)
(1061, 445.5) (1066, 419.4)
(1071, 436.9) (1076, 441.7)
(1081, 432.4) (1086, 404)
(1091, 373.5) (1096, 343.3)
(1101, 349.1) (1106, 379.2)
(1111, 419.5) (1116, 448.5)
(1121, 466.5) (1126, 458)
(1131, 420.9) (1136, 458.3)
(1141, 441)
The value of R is 0.82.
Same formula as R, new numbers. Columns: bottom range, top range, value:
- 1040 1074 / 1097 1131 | 0.94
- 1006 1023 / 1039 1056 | 0.99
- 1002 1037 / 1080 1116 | 0.88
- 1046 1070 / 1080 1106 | 0.85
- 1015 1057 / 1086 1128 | 0.91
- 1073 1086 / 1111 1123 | 1.04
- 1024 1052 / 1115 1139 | 1.02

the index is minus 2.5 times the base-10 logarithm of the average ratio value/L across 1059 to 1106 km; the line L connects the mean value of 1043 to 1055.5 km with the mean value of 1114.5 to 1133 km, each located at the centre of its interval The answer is 0.122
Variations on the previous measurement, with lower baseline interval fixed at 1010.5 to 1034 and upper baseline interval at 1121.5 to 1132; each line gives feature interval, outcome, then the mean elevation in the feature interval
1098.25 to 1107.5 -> 0.23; 362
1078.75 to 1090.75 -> 0.10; 410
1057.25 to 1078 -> 0.03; 436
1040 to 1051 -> 0.00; 447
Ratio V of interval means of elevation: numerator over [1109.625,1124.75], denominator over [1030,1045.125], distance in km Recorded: 1.0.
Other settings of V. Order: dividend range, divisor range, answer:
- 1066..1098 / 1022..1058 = 0.92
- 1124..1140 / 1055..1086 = 1.02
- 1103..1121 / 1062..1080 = 0.97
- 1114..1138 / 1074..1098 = 1.13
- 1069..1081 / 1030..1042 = 1.01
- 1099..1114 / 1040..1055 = 0.86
